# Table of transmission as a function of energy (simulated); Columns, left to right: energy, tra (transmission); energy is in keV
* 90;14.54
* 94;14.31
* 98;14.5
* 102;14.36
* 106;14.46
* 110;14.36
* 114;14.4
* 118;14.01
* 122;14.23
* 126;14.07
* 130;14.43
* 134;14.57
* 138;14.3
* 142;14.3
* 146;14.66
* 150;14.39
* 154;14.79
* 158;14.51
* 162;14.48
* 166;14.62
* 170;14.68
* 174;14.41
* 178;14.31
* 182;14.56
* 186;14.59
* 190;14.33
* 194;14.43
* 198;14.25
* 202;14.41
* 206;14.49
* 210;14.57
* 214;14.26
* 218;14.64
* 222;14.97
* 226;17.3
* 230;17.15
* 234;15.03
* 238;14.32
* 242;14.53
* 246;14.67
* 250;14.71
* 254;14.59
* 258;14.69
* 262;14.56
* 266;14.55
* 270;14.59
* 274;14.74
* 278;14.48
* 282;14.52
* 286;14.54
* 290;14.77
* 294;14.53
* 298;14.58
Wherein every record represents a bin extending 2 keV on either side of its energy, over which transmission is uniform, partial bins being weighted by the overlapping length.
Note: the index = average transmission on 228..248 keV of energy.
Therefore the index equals 15.1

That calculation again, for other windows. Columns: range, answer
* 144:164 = 14.6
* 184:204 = 14.4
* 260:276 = 14.6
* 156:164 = 14.5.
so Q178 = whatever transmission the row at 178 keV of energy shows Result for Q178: 14.31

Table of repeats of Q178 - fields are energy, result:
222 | 14.97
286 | 14.54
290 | 14.77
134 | 14.57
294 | 14.53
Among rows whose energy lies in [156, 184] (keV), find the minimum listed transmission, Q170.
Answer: 14.31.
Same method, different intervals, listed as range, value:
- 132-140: 14.3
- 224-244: 14.32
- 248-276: 14.55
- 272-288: 14.48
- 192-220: 14.25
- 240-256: 14.53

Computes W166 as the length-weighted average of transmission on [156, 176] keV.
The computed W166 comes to 14.5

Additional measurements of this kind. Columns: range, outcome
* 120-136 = 14.3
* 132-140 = 14.4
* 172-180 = 14.4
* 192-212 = 14.4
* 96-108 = 14.4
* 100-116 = 14.4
